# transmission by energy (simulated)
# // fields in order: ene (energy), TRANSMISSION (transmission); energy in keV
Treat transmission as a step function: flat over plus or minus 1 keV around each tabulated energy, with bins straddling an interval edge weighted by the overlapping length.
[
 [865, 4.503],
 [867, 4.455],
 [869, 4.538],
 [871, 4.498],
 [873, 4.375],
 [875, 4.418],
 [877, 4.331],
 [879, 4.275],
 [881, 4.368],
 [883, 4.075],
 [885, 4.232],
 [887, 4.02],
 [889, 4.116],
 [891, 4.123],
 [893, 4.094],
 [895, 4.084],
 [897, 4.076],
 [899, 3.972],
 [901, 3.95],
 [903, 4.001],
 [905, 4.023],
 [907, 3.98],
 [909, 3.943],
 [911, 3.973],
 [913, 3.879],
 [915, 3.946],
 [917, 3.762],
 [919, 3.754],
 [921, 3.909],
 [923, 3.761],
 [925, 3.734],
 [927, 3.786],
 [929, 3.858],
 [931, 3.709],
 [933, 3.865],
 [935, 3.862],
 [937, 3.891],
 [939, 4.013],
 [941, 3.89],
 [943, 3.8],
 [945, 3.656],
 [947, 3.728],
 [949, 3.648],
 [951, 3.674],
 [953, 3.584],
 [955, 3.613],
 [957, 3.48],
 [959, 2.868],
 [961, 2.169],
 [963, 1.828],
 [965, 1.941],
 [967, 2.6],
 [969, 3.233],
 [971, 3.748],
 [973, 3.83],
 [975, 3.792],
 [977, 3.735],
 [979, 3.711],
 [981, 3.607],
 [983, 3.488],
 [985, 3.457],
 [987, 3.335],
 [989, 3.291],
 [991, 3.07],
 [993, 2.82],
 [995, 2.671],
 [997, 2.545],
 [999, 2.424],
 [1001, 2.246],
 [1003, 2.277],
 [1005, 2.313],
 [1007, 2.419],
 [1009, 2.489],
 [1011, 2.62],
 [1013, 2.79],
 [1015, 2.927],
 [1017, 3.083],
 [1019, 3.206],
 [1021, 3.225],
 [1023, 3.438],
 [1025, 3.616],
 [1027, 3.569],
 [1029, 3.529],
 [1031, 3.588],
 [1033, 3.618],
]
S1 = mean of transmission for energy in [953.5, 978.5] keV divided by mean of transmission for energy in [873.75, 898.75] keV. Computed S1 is 0.7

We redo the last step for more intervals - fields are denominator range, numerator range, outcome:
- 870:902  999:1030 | 0.69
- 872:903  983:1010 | 0.66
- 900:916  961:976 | 0.74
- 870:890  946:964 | 0.74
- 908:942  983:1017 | 0.72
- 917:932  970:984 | 0.98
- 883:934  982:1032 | 0.75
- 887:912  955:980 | 0.77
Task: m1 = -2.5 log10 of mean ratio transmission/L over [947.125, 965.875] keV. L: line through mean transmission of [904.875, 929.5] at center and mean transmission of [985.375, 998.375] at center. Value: 0.130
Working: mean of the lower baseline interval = 3.86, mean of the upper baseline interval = 2.96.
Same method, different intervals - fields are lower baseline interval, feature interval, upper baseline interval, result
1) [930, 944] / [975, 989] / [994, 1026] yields -0.12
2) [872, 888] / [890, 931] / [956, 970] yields -0.08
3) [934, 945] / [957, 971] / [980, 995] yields 0.34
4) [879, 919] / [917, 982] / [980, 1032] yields 0.01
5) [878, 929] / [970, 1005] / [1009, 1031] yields 0.09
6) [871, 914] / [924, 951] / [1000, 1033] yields -0.03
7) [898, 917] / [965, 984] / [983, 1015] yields -0.13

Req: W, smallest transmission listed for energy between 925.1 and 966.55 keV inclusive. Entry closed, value 1.828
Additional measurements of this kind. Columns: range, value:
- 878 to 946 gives 3.656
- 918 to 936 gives 3.709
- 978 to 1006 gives 2.246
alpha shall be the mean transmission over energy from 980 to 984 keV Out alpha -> 3.55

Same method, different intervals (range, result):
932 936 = 3.86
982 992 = 3.33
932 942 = 3.9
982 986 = 3.47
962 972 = 2.67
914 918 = 3.85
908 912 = 3.96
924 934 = 3.79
